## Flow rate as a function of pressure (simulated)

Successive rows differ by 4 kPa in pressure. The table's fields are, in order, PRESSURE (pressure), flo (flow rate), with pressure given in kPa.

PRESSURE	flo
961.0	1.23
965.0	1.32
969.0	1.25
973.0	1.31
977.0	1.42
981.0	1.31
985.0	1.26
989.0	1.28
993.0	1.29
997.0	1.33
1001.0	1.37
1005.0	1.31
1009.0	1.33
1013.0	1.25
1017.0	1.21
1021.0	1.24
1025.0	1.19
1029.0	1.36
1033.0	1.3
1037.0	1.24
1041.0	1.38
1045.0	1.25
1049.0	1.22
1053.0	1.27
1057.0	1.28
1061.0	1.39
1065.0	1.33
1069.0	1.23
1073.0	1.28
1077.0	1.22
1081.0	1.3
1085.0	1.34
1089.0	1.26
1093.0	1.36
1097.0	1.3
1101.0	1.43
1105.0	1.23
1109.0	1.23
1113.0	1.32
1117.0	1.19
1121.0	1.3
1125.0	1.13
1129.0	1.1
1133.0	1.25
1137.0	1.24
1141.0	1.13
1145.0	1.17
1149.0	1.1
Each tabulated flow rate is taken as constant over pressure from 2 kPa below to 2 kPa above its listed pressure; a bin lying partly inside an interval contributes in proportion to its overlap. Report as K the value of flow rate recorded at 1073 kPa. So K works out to 1.28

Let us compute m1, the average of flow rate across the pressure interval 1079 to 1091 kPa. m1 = 1.3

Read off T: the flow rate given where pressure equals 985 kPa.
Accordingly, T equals 1.26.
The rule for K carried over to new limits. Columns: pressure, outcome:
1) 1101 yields 1.43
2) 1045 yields 1.25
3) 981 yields 1.31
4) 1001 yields 1.37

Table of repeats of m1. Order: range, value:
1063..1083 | 1.27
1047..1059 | 1.26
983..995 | 1.28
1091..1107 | 1.33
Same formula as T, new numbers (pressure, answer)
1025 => 1.19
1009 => 1.33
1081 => 1.3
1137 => 1.24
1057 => 1.28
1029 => 1.36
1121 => 1.3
